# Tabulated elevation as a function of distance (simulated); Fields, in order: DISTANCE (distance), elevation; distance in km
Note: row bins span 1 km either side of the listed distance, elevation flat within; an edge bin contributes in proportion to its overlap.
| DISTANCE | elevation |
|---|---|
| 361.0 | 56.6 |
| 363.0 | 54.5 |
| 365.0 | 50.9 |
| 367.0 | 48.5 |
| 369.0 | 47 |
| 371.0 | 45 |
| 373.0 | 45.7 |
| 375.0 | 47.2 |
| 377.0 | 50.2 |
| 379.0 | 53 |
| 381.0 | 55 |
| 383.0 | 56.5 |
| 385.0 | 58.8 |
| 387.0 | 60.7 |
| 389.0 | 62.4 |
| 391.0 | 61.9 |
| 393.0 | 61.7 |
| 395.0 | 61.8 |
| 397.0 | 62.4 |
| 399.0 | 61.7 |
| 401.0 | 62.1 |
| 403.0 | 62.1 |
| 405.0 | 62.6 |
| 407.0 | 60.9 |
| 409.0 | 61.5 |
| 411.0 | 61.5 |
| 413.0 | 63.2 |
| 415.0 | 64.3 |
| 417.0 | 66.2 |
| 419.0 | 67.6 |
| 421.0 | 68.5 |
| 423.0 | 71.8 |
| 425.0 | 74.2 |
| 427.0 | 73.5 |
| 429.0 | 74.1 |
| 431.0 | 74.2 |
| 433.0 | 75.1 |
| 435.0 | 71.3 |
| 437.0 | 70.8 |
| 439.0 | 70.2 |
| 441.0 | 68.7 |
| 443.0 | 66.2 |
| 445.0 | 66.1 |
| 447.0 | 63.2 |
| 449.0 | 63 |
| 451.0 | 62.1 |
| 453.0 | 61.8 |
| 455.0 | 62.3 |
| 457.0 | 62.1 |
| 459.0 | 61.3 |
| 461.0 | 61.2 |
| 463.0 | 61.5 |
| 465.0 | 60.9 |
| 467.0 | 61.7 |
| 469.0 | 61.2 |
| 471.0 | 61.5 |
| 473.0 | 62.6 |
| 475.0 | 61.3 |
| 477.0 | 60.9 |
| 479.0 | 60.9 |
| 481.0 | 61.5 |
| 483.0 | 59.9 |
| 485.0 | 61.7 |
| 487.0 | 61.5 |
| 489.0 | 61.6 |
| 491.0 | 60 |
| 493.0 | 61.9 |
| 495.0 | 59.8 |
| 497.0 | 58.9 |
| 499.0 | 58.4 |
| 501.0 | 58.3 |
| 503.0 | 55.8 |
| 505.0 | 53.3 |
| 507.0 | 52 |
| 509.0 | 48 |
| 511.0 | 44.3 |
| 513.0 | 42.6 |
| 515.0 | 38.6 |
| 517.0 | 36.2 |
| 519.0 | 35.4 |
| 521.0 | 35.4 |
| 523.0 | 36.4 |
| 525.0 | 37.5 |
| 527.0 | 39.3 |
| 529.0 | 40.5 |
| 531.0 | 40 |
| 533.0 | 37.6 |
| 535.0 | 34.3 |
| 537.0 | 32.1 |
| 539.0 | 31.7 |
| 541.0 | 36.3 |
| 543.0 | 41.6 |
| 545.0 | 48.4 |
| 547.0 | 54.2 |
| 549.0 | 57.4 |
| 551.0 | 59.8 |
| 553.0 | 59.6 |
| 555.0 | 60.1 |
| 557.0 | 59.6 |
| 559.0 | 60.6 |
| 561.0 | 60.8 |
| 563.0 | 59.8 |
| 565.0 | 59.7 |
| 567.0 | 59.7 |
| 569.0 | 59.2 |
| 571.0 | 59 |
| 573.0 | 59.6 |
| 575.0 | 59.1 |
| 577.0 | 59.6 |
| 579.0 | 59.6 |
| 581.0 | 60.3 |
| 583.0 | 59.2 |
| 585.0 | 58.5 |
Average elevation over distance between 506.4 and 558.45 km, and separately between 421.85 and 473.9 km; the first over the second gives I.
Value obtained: 0.66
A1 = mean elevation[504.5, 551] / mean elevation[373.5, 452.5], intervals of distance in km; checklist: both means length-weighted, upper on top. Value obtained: 0.7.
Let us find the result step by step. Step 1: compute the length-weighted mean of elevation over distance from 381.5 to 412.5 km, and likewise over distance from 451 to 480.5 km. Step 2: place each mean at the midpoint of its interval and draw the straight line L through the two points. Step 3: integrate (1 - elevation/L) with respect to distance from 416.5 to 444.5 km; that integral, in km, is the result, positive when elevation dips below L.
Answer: -4.35 km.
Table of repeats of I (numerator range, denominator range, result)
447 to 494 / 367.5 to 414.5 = 1.07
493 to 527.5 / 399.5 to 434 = 0.70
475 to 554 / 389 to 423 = 0.78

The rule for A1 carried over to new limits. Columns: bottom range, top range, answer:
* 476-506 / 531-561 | 0.81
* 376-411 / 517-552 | 0.68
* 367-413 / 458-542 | 0.89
